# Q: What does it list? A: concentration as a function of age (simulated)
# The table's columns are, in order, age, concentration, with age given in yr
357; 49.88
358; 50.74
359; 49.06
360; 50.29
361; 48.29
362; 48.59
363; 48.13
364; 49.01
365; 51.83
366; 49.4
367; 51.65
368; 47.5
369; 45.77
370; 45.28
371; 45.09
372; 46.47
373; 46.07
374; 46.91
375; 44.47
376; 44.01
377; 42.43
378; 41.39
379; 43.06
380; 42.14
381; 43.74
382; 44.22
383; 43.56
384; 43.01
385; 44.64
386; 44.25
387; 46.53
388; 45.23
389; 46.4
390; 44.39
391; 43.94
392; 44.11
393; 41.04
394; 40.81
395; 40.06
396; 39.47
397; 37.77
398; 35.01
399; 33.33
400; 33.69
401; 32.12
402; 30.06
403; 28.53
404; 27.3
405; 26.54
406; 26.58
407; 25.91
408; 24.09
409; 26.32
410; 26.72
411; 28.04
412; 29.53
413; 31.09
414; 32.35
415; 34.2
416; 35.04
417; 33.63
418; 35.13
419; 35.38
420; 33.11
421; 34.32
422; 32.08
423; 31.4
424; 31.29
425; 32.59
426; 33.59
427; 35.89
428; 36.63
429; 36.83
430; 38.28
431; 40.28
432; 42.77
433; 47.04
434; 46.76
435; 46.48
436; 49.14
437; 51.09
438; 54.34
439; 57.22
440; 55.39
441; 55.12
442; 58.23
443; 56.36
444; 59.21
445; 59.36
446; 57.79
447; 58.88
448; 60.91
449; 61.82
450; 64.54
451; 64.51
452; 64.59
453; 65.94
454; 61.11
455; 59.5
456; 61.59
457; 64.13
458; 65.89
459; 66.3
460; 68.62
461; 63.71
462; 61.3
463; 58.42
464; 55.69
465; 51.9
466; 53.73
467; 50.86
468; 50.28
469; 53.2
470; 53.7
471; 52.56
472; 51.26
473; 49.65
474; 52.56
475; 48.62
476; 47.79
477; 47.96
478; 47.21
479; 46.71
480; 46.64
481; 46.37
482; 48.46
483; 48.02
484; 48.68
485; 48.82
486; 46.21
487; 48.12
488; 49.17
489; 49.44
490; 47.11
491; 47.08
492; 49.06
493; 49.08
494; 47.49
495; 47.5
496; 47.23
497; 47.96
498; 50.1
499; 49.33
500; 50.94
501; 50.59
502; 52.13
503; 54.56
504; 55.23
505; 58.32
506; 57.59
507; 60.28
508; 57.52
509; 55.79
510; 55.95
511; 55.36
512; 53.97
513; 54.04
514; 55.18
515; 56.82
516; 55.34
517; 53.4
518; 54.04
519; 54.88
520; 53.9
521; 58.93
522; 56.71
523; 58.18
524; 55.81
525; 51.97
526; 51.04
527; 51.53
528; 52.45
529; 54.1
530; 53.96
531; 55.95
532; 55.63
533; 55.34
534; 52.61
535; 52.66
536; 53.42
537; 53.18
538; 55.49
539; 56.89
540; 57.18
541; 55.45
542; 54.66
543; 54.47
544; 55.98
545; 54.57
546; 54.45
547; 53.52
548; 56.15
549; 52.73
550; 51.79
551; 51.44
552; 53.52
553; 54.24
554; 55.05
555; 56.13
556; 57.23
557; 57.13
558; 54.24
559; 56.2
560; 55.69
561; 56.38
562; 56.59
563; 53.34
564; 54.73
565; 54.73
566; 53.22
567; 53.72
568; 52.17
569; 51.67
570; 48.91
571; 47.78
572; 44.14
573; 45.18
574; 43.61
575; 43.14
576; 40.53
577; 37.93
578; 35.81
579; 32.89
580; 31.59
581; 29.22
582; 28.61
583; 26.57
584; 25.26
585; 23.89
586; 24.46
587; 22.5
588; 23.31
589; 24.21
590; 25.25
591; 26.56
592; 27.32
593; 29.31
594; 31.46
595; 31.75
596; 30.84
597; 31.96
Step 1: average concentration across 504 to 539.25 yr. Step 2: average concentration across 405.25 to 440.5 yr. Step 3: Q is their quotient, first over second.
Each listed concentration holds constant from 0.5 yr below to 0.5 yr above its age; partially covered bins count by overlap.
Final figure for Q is 1.5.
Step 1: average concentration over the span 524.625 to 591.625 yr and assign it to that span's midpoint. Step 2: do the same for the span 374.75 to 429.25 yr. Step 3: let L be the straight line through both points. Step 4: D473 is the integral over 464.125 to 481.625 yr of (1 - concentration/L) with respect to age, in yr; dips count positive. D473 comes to -3.8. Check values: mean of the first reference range 36.3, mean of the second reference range 47.4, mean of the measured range 50.2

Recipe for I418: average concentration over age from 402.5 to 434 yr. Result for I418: 32.9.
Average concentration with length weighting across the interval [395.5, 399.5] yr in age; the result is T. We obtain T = 36.4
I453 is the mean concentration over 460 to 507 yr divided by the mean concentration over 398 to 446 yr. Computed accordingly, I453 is 1.34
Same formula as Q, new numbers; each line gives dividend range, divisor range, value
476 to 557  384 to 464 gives 1.19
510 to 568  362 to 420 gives 1.39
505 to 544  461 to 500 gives 1.10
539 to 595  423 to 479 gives 0.85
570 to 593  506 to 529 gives 0.59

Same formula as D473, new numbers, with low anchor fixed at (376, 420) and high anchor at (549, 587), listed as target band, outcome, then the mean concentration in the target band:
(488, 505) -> -3.26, 49.9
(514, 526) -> -3.37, 55.3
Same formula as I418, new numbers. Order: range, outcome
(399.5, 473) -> 46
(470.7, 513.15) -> 50.6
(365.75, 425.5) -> 38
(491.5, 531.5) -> 53.6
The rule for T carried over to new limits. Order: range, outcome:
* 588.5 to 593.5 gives 26.5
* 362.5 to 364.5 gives 48.6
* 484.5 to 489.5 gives 48.4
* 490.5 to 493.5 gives 48.4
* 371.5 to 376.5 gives 45.6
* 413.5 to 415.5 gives 33.3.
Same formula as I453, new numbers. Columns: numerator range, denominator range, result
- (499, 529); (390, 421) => 1.65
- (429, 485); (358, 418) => 1.36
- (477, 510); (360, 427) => 1.30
